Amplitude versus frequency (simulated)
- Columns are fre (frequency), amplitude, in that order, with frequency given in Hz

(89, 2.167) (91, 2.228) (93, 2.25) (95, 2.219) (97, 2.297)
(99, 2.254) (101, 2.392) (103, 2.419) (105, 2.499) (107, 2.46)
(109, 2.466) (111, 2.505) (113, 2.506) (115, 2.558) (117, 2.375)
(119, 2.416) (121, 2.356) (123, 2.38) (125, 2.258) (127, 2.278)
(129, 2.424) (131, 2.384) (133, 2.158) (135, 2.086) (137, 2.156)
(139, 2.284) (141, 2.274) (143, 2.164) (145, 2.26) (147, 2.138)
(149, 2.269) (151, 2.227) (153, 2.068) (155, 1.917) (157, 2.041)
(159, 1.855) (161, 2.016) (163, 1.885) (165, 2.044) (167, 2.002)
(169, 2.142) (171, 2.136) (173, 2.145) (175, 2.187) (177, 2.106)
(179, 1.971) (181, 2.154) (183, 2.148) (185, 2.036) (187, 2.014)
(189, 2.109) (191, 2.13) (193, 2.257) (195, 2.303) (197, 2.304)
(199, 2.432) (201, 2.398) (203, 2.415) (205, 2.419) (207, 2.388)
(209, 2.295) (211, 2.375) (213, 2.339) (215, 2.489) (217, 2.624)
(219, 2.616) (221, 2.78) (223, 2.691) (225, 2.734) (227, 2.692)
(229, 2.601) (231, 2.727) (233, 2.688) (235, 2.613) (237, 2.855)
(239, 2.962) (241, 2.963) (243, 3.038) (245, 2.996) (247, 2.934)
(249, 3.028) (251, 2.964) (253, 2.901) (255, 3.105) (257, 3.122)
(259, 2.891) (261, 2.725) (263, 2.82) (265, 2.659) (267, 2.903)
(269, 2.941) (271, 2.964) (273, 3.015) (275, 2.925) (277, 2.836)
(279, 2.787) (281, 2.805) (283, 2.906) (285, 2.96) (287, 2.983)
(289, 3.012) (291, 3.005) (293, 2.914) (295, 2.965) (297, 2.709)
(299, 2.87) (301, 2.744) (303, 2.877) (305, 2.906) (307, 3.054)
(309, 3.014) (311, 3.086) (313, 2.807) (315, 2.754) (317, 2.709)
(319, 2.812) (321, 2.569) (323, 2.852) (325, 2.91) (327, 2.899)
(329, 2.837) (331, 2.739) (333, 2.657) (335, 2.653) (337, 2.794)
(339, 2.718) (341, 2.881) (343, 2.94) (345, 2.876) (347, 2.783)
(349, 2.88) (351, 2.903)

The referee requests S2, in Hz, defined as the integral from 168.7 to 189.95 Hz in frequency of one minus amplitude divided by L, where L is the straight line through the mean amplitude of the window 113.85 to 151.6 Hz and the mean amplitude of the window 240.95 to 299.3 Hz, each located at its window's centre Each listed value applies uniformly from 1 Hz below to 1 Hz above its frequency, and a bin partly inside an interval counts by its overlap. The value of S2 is 3.39 Hz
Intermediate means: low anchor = 2.29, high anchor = 2.92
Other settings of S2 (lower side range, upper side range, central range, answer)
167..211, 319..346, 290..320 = -2.2 Hz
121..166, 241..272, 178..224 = 4.1 Hz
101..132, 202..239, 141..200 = 9.0 Hz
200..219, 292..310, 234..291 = -4.7 Hz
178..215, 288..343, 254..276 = -2.7 Hz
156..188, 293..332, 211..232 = -2.5 Hz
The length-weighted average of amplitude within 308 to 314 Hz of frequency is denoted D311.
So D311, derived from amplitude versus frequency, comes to 2.97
